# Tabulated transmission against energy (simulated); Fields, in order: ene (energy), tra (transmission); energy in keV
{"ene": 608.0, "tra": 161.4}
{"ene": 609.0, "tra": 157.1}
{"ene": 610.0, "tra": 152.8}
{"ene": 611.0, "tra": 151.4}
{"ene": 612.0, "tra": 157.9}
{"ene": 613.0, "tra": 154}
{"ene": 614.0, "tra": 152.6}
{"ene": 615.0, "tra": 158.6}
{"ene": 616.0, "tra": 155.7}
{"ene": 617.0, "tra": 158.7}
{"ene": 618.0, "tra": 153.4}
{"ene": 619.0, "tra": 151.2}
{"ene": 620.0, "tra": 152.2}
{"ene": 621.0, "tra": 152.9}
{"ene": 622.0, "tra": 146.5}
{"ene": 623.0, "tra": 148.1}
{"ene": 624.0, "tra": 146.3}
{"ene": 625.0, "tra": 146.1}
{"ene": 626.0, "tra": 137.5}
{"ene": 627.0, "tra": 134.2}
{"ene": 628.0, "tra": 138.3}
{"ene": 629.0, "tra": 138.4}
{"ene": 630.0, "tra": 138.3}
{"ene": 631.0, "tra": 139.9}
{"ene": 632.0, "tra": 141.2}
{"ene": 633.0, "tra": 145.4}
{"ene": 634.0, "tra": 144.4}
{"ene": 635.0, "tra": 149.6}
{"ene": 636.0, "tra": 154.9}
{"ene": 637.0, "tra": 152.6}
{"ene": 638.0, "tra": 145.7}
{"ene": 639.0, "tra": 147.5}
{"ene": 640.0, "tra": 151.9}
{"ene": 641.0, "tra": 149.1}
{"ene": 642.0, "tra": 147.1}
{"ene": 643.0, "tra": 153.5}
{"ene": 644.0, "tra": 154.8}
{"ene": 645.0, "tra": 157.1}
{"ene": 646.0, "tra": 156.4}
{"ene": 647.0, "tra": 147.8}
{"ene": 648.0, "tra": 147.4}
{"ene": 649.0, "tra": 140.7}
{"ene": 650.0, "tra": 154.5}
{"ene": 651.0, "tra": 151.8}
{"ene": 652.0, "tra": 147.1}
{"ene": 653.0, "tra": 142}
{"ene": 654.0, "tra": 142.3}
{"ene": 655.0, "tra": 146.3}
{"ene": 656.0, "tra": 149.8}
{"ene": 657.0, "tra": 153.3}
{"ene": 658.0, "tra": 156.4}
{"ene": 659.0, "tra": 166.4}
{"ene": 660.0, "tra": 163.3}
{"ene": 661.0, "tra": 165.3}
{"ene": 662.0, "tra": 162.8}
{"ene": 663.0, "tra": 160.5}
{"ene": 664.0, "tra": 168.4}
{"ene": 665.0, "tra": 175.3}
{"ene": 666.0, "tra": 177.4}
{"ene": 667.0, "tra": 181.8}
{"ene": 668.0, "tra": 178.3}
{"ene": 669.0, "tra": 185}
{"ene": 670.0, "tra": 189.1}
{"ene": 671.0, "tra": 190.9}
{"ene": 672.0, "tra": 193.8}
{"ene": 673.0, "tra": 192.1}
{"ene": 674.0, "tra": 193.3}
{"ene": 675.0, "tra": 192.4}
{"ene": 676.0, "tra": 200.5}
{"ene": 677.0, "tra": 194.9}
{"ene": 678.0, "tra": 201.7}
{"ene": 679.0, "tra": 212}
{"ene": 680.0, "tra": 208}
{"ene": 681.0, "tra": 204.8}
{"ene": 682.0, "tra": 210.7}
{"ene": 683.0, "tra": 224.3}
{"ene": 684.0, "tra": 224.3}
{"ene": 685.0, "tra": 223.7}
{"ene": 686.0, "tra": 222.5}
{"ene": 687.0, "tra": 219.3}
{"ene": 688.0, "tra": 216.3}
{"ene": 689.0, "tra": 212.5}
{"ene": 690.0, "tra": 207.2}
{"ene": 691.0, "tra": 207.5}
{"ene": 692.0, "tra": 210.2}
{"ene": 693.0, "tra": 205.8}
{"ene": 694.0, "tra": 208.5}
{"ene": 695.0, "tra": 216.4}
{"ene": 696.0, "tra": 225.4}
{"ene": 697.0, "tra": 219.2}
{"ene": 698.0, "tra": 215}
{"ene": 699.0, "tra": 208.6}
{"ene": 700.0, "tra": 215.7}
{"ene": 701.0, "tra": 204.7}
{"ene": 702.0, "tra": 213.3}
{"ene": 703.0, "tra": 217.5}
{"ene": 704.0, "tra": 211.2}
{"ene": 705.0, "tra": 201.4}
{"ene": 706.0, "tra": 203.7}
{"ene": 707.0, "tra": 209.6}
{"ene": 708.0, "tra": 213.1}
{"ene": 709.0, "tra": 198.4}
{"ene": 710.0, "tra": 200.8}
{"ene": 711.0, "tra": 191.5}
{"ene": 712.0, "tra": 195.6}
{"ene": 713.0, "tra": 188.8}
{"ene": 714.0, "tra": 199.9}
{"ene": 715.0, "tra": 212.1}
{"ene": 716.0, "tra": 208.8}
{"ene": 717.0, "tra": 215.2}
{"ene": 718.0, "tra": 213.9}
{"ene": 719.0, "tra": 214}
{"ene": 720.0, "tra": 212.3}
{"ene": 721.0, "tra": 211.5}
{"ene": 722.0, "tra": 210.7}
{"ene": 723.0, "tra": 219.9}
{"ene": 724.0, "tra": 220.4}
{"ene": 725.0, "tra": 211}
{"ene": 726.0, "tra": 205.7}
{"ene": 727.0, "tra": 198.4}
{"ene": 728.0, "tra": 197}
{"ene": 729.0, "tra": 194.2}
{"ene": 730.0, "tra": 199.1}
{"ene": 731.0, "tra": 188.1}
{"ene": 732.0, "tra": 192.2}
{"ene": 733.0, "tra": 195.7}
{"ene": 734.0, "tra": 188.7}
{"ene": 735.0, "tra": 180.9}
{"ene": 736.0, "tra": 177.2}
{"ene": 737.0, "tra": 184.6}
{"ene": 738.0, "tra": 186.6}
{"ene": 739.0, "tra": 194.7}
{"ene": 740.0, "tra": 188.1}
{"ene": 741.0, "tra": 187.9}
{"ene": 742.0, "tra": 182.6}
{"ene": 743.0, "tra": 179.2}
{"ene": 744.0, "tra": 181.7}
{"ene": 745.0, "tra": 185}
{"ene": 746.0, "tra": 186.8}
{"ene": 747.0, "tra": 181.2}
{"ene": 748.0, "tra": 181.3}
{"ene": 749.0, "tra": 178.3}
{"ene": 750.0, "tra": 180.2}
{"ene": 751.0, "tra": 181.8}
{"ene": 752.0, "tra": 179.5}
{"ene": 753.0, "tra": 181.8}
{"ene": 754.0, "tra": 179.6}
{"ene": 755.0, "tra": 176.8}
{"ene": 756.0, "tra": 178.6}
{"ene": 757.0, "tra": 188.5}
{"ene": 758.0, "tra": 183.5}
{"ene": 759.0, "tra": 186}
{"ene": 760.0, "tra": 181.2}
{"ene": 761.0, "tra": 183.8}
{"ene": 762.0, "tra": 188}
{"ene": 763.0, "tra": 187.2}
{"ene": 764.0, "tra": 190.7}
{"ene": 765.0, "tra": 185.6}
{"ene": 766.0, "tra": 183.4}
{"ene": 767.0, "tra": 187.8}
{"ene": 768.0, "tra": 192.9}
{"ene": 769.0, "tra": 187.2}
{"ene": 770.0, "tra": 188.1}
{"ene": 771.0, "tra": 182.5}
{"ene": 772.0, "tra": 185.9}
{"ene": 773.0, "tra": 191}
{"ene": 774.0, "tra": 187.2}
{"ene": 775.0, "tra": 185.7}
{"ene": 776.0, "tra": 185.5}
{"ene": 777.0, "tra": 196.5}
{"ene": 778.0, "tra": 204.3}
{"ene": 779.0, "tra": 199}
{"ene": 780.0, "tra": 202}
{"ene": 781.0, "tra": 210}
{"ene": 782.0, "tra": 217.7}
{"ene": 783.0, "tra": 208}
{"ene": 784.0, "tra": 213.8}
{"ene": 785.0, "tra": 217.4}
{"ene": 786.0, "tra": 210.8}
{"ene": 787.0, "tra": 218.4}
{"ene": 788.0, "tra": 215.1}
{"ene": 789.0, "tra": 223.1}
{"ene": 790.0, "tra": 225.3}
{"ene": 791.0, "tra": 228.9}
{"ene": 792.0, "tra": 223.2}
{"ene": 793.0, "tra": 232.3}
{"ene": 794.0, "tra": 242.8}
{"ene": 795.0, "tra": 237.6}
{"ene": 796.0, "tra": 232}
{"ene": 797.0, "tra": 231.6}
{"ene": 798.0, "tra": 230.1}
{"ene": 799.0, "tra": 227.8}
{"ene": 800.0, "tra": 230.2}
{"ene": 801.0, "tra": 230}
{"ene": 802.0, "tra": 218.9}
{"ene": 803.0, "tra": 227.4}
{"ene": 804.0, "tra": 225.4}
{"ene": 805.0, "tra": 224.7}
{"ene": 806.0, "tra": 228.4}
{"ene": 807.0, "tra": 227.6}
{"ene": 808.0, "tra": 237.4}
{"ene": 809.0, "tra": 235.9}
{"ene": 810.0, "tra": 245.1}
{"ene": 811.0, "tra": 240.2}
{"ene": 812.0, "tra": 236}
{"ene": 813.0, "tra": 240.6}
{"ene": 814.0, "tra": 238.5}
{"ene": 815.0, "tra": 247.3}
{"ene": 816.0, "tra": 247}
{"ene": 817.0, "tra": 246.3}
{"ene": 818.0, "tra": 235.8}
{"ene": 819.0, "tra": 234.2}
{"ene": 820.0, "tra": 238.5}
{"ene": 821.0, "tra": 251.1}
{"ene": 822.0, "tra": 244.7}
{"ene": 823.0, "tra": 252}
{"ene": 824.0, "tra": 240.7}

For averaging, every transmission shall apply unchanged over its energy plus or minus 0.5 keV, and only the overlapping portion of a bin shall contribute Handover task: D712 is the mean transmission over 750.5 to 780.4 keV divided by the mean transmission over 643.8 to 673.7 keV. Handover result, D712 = 1.14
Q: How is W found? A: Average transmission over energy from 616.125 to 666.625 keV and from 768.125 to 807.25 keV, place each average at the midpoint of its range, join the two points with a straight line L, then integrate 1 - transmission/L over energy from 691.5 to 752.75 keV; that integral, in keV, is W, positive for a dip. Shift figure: -4.8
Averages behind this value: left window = 151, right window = 214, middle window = 200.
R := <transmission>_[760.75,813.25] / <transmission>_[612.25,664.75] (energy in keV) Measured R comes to 1.41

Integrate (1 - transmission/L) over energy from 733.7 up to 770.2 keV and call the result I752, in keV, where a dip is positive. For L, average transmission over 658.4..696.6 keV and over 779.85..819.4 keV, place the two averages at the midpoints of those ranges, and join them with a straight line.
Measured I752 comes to 5.44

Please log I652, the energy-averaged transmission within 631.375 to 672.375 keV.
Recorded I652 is 158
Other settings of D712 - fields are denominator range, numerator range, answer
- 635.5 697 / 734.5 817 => 1.14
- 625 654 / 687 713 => 1.42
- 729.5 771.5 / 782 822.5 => 1.25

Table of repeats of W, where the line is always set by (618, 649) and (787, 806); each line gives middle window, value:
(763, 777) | 1.8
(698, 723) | -3.0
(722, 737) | -0.2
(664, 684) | -3.3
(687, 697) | -2.1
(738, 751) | 1.2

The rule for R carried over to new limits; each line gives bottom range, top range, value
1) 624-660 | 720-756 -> 1.29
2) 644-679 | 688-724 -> 1.24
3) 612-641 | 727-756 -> 1.25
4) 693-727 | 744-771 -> 0.88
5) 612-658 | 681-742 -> 1.38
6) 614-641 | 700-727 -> 1.41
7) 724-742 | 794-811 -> 1.20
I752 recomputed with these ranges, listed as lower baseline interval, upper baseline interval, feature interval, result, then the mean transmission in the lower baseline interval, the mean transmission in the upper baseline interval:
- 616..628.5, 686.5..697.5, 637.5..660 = 2.8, 147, 213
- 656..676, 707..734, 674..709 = -4.0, 176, 204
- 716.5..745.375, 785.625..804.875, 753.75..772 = 2.3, 197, 227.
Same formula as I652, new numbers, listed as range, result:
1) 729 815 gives 203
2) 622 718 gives 180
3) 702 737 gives 203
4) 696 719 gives 208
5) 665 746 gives 202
